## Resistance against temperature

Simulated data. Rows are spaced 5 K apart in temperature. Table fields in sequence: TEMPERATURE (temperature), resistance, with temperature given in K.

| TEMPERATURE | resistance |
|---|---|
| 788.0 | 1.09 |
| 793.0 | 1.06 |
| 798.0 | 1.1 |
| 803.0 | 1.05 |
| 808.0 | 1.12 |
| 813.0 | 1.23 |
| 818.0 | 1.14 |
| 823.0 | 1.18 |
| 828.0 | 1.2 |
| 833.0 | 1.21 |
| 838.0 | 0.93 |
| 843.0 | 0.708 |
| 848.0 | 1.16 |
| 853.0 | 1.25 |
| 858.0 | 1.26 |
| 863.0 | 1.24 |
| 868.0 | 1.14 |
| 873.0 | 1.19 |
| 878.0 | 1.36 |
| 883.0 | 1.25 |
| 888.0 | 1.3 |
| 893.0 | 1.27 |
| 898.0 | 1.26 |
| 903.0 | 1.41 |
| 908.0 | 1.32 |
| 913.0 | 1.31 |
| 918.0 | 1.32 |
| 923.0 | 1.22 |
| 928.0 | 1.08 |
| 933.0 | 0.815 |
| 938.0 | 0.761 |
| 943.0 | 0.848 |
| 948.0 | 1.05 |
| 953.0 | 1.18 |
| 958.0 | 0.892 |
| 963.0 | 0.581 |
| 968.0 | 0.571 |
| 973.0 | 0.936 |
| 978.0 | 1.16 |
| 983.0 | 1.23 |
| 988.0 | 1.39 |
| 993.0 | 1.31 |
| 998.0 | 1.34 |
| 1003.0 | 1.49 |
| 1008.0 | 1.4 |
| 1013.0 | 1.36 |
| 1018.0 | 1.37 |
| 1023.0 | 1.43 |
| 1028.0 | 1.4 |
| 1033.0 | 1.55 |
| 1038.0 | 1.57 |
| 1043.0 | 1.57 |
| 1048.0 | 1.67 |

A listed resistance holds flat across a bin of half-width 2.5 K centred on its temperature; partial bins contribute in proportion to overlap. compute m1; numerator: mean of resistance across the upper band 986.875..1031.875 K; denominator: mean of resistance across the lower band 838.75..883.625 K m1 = 1.20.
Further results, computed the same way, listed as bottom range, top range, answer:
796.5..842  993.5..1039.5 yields 1.28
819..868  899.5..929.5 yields 1.14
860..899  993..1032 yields 1.12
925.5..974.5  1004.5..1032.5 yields 1.62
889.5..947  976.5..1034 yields 1.19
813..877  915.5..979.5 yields 0.83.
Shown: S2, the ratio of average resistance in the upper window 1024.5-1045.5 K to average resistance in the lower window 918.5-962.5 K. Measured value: 1.55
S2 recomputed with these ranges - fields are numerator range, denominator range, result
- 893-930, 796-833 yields 1.11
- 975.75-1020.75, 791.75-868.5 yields 1.19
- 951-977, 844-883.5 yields 0.70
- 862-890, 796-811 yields 1.14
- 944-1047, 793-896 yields 1.07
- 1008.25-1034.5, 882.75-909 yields 1.08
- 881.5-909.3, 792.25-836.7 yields 1.14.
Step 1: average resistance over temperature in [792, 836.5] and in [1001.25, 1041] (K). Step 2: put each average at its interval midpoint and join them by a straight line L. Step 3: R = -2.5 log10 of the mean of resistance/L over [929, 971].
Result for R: 0.50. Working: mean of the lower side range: 1.14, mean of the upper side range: 1.45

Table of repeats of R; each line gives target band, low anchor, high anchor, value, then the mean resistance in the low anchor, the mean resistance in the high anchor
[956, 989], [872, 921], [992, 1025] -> 0.39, 1.3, 1.39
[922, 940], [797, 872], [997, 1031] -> 0.32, 1.13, 1.4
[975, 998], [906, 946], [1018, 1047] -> 0.04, 1.08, 1.5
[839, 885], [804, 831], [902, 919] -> 0.08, 1.17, 1.34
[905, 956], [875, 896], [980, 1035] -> 0.21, 1.29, 1.38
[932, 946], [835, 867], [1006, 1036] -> 0.48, 1.1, 1.42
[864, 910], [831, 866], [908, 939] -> -0.15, 1.11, 1.12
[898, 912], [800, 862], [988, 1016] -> -0.09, 1.12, 1.38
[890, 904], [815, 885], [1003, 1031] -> -0.06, 1.16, 1.4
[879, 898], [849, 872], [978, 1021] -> -0.03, 1.22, 1.35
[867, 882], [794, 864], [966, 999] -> -0.11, 1.12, 1.13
